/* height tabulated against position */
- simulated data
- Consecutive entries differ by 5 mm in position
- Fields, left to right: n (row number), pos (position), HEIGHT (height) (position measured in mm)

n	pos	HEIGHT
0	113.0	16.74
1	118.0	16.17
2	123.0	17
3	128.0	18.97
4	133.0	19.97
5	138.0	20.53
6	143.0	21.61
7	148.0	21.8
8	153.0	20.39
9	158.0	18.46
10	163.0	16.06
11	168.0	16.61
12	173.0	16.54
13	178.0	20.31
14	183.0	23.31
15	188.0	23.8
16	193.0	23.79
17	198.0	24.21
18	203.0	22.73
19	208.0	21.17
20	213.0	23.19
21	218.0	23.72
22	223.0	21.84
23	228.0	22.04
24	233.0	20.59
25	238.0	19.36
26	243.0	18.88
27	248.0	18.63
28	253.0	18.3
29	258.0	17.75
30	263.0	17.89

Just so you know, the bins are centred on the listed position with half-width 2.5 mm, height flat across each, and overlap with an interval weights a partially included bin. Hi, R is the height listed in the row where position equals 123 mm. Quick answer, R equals 17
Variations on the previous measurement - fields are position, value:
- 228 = 22.04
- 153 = 20.39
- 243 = 18.88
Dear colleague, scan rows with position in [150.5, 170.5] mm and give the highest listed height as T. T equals 20.39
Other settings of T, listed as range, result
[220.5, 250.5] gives 22.04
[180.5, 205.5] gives 24.21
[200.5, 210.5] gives 22.73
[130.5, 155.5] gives 21.8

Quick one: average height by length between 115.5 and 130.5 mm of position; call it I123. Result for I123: 17.4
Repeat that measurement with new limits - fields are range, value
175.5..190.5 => 22.5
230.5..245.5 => 19.6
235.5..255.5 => 18.8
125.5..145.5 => 20.3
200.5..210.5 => 21.9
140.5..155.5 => 21.3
